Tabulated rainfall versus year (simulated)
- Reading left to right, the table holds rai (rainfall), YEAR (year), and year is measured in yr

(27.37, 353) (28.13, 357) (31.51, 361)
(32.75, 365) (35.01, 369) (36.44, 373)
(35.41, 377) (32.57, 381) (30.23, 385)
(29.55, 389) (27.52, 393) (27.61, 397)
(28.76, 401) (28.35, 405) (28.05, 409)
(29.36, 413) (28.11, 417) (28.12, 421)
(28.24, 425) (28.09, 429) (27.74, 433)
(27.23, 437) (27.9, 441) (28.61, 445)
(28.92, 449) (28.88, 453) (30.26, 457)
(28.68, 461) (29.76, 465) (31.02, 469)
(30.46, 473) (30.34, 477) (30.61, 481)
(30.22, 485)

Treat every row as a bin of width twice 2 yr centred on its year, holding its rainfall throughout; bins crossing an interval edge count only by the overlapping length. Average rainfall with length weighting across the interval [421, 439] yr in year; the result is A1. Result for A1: 27.9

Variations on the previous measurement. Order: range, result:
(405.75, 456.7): 28.3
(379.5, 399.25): 29.4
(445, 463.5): 29.1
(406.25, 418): 28.5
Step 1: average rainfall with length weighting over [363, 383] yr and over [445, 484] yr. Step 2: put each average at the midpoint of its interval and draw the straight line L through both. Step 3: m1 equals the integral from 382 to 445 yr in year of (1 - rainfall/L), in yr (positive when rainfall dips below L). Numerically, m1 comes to 7.8 yr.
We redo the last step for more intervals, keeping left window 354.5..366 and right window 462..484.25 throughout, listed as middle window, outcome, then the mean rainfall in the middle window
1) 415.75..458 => 2.86 yr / 28.3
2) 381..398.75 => 0.74 yr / 29.2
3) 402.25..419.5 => 1.11 yr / 28.5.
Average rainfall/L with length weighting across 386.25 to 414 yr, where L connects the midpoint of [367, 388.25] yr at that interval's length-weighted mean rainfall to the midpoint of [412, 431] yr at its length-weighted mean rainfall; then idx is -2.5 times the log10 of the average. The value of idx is 0.09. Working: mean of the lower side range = 33.7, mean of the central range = 28.5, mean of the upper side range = 28.3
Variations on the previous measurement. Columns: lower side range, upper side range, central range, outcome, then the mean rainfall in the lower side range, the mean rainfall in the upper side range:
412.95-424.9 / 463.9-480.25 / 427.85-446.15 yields 0.05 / 28.3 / 30.4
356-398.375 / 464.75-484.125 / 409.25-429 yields 0.10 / 31.7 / 30.5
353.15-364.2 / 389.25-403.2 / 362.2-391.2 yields -0.14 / 29.7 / 28.2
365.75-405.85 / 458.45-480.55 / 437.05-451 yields 0.08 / 31.3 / 30.1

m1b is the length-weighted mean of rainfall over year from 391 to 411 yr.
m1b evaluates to 28.1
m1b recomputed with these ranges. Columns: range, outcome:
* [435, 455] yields 28.3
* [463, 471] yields 30.4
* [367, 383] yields 34.9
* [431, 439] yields 27.5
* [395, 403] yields 28.2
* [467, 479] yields 30.6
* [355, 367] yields 30.8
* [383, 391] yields 29.9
